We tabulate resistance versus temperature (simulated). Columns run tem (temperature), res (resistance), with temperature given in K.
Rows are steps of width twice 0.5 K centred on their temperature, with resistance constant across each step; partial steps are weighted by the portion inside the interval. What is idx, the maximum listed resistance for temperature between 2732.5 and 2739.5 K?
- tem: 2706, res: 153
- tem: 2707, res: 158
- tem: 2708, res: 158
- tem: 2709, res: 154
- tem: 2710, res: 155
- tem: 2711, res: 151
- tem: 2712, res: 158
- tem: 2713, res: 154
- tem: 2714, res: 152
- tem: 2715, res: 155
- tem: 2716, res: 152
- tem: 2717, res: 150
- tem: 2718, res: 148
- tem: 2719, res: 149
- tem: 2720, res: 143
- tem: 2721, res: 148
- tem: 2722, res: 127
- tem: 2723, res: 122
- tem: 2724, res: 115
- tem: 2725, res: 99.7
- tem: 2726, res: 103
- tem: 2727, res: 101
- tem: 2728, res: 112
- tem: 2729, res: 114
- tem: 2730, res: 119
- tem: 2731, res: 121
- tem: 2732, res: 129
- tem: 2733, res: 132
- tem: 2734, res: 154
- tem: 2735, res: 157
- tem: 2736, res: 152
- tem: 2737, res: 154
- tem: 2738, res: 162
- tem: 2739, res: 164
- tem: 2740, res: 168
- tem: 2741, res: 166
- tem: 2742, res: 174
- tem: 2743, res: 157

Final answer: 164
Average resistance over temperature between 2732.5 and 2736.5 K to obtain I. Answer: 149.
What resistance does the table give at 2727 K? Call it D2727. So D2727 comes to 101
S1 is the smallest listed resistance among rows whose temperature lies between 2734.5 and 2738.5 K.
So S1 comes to 152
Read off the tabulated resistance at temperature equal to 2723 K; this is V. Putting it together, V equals 122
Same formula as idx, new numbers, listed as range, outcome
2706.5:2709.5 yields 158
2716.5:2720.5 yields 150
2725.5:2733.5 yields 132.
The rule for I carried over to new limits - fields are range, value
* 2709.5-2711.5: 153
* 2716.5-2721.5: 148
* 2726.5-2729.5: 109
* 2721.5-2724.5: 121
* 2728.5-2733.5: 123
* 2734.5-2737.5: 154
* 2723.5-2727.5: 105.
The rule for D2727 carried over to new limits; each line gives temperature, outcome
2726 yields 103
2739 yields 164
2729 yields 114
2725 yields 99.7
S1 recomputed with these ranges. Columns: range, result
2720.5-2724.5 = 115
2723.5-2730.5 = 99.7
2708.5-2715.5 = 151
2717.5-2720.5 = 143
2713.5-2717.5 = 150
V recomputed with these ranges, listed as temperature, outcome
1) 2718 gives 148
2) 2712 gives 158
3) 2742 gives 174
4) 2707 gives 158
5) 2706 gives 153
